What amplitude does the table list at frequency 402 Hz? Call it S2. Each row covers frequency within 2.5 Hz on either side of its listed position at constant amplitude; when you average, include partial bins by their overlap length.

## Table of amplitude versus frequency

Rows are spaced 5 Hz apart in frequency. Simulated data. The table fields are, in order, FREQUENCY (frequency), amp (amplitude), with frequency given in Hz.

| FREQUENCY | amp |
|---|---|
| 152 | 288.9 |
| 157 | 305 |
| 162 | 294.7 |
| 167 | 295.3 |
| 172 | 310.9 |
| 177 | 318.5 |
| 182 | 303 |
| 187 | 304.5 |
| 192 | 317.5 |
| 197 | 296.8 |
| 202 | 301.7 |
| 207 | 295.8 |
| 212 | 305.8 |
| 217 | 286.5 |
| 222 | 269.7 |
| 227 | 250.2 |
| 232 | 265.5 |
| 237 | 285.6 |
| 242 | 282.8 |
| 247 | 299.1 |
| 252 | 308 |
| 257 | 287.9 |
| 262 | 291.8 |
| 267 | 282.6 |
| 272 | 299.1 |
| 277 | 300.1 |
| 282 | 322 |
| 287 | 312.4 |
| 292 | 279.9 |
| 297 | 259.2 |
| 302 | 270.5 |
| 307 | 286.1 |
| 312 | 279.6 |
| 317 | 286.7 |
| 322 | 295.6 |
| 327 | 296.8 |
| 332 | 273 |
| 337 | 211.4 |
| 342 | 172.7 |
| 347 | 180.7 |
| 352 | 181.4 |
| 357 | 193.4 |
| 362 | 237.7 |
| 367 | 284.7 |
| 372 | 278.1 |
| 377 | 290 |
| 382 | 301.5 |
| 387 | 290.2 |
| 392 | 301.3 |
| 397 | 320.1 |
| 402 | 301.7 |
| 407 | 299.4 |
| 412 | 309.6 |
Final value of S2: 301.7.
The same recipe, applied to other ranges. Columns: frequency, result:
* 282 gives 322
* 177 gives 318.5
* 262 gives 291.8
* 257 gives 287.9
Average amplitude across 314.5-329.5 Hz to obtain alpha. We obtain 293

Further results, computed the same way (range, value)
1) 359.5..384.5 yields 278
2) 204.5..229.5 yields 282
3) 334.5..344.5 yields 192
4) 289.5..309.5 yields 274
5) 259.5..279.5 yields 293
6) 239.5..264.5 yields 294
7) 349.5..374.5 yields 235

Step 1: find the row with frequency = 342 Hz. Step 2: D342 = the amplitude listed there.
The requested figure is 172.7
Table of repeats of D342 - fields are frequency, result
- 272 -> 299.1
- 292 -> 279.9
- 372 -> 278.1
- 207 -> 295.8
